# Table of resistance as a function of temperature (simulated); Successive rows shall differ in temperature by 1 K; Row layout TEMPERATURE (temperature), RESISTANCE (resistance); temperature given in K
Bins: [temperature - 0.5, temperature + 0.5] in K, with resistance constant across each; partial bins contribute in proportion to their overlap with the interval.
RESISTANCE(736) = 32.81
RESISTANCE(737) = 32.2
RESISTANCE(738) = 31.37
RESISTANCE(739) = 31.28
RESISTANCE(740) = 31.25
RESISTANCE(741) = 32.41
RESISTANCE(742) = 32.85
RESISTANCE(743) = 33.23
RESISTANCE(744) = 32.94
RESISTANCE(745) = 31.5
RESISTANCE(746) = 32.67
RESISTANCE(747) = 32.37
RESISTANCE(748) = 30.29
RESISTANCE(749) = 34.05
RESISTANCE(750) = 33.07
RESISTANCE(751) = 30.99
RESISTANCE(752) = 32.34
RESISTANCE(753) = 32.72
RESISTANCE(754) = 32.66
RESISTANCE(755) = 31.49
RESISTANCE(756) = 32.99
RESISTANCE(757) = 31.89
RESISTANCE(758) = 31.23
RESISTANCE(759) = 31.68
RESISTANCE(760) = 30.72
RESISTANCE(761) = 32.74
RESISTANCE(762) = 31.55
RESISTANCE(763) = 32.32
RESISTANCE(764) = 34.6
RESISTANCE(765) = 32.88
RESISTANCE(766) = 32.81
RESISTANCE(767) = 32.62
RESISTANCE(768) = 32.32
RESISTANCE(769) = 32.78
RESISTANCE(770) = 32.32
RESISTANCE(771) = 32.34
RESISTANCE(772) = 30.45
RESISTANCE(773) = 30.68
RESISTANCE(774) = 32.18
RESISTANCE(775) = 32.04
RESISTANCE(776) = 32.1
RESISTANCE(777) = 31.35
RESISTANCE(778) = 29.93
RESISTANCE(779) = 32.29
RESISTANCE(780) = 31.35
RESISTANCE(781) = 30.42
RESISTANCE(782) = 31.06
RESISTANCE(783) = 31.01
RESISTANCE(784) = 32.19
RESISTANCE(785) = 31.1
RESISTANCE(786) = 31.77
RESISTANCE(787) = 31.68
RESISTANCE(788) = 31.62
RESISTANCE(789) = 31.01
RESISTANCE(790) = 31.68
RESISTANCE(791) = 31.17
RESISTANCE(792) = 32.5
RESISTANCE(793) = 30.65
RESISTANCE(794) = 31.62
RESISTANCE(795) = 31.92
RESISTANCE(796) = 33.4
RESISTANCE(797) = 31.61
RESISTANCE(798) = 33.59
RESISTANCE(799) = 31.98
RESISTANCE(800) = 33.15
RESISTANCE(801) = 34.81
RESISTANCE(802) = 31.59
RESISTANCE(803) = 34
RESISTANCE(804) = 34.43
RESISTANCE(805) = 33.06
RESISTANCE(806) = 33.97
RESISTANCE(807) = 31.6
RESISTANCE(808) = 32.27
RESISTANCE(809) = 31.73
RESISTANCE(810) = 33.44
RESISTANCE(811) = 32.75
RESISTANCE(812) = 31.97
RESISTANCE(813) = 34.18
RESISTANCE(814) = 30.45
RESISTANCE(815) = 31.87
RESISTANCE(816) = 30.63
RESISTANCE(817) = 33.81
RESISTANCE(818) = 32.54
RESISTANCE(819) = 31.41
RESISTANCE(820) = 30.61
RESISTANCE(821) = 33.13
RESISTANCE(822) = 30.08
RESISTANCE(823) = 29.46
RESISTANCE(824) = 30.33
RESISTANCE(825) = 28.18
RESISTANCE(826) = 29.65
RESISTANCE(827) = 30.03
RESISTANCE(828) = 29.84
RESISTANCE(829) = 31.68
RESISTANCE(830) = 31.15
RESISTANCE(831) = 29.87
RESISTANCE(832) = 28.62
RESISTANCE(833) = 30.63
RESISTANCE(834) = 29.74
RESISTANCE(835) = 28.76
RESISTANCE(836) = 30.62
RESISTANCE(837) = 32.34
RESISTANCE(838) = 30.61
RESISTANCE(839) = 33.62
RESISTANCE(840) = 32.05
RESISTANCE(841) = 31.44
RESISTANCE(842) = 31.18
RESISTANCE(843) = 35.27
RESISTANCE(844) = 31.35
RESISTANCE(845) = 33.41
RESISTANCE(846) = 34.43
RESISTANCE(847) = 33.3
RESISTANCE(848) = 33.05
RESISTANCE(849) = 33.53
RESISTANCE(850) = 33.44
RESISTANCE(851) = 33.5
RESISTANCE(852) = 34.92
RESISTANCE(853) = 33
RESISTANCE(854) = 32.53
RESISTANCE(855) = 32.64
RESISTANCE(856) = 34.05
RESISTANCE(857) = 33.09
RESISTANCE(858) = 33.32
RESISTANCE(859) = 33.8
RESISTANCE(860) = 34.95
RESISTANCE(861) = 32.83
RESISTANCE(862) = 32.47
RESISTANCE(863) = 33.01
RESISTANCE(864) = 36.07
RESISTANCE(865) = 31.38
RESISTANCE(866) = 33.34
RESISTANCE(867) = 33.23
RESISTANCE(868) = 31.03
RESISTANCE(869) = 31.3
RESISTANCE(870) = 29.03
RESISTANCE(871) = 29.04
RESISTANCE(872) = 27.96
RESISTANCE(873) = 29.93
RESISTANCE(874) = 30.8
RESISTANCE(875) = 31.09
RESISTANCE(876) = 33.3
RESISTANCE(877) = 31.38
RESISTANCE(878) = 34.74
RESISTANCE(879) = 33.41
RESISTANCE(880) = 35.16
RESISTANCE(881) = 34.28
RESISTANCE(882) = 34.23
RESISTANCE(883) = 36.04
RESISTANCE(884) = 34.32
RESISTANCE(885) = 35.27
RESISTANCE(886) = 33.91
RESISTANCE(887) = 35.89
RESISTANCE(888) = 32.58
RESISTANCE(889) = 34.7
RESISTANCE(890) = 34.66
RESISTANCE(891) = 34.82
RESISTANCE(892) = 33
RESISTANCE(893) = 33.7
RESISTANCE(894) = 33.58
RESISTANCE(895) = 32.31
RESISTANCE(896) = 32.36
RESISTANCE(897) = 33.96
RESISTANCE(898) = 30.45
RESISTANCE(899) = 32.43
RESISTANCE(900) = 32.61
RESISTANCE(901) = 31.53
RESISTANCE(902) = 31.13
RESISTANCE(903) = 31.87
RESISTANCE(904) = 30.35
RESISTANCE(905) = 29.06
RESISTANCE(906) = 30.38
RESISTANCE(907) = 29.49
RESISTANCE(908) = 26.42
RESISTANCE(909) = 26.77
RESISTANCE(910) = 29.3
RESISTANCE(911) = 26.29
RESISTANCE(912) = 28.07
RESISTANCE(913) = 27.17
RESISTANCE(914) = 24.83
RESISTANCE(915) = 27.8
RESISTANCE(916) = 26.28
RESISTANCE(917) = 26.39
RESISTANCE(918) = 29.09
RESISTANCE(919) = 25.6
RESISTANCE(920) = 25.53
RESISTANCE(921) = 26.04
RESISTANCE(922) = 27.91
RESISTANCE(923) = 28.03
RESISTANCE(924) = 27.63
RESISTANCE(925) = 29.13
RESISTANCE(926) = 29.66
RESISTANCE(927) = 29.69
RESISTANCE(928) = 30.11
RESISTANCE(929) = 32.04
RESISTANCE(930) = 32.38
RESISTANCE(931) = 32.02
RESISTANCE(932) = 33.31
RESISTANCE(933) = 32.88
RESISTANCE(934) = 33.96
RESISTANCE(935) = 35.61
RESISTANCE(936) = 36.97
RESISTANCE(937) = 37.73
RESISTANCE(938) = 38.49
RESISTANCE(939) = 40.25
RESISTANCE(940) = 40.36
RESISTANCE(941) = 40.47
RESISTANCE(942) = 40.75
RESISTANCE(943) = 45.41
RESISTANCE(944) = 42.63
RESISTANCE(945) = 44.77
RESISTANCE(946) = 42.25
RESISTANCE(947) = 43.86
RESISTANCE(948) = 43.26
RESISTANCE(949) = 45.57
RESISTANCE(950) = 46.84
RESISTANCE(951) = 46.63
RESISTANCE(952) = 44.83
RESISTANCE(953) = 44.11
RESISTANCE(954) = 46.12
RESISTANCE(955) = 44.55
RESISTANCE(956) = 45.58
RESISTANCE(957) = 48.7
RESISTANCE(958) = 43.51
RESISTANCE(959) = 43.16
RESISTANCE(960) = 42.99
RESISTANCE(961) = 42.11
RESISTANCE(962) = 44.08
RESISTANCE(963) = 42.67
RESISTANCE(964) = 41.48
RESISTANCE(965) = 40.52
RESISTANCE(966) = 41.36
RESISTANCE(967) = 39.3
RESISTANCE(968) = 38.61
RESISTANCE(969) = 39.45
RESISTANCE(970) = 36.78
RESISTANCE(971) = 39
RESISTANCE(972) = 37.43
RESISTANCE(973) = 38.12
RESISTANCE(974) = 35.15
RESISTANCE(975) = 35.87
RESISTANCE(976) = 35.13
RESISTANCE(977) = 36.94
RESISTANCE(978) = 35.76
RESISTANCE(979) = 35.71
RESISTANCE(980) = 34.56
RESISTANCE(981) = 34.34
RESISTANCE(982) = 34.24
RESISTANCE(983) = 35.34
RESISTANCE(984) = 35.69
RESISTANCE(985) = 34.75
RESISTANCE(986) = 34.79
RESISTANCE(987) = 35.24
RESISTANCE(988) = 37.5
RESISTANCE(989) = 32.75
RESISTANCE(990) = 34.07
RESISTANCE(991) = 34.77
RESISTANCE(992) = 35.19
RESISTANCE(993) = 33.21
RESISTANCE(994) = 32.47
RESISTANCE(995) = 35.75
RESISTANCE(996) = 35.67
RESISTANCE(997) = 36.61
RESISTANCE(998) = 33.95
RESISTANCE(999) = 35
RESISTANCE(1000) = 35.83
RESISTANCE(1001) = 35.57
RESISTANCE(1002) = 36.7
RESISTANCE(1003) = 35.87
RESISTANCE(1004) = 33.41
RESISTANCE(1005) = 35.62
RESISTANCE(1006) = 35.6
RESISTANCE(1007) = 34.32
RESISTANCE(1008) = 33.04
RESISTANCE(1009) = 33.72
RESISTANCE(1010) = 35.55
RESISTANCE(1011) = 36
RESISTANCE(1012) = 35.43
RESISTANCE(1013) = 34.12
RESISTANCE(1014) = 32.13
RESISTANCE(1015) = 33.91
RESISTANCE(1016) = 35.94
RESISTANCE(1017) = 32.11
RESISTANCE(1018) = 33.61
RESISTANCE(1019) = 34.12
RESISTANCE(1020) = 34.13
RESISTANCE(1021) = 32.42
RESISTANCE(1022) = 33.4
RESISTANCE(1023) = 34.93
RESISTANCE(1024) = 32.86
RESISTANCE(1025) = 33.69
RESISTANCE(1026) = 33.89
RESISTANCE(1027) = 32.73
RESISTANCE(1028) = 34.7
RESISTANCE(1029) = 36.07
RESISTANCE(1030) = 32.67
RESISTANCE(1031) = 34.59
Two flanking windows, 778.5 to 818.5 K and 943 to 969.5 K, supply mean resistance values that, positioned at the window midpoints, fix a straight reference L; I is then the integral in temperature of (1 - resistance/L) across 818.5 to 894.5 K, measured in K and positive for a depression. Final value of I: 8.3 K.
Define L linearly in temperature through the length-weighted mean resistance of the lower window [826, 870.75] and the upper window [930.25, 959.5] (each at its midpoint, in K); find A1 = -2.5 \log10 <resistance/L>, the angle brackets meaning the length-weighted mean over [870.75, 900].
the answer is 0.084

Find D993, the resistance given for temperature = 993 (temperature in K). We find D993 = 33.21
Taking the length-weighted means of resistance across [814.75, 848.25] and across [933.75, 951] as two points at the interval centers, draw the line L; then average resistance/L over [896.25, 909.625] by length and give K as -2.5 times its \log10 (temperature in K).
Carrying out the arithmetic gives 0.23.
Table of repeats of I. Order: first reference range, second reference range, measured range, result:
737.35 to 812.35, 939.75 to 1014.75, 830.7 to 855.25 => 1.5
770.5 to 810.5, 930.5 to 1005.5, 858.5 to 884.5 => 1.8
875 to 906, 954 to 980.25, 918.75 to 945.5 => 2.1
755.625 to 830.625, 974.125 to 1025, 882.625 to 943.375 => 2.9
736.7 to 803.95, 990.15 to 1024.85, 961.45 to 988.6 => -2.6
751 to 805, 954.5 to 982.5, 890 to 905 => 1.8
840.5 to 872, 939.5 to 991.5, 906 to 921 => 3.9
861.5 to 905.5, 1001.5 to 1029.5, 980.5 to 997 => -0.4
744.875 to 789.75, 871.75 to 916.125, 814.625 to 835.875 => 0.8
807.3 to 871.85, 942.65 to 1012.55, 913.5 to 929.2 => 3.5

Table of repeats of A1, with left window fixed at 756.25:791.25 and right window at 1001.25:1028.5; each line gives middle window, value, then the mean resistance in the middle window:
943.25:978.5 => -0.232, 41.7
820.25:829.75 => 0.070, 30.3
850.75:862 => -0.028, 33.5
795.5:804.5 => -0.037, 33.2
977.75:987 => -0.035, 35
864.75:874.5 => 0.071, 30.7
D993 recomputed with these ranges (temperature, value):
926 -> 29.66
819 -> 31.41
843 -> 35.27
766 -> 32.81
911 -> 26.29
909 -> 26.77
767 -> 32.62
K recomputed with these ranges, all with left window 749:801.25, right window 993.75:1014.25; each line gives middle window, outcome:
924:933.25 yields 0.099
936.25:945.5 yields -0.202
